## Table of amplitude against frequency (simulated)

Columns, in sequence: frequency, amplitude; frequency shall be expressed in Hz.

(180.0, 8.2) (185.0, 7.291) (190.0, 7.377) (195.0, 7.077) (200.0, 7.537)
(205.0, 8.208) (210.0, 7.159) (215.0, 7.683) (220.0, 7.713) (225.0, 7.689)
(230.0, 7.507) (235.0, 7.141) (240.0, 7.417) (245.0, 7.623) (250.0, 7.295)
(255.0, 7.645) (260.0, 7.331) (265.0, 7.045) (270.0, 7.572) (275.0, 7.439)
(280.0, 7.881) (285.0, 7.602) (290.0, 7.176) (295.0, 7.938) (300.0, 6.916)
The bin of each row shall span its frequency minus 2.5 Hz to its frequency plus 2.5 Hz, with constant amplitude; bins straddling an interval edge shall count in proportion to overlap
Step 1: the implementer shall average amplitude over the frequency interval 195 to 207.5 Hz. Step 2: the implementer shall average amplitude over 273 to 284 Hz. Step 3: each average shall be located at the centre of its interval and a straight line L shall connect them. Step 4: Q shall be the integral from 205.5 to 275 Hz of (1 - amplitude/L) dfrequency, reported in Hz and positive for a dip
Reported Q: 2.0 Hz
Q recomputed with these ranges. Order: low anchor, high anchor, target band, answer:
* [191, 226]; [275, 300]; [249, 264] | 0.3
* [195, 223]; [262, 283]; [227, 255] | 0.4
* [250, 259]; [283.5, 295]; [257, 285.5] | 0.1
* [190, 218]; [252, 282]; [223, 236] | 0.1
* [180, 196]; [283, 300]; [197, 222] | -0.7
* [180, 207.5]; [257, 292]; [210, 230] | -0.2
